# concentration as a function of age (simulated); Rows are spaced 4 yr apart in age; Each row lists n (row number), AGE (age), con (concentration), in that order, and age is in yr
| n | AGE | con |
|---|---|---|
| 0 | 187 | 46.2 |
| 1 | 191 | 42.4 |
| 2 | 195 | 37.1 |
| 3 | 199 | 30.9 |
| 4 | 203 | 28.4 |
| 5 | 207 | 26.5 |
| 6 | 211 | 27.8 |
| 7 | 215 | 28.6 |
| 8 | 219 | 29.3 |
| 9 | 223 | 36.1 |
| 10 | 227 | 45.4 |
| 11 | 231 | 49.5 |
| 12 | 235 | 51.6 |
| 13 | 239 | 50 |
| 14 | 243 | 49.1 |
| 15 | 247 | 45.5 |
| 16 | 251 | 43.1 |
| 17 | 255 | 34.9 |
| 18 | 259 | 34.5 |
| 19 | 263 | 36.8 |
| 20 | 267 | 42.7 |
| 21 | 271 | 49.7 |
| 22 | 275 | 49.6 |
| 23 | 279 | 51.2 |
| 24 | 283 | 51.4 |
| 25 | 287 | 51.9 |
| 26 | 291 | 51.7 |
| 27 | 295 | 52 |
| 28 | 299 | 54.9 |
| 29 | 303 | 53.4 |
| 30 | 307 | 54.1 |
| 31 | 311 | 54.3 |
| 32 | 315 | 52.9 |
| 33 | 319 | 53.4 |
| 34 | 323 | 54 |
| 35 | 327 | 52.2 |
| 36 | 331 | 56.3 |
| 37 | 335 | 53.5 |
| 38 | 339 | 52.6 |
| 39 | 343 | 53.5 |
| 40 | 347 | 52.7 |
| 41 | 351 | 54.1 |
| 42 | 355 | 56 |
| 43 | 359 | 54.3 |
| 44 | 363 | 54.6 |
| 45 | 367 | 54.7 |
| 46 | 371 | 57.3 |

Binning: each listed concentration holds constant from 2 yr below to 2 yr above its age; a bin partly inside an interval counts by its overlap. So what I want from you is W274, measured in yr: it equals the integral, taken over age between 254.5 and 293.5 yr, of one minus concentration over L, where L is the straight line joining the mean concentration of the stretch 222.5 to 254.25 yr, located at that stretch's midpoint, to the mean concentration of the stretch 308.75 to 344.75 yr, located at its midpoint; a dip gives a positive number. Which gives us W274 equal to 2.7 yr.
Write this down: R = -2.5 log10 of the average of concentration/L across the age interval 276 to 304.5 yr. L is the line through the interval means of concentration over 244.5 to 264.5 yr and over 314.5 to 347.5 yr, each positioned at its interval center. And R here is -0.140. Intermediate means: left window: 39.3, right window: 53.5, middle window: 52.2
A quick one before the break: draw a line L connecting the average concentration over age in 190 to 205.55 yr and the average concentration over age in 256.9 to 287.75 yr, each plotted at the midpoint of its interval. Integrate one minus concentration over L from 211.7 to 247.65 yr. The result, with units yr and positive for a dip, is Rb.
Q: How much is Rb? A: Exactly -2.71 yr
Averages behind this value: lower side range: 33.9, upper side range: 45.7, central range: 42.1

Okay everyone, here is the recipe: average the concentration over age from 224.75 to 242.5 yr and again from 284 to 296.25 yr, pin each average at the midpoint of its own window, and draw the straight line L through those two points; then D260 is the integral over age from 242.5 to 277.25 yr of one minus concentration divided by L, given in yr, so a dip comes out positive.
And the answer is 5.3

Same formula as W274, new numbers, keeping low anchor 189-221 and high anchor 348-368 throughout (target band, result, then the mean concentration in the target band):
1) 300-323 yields -3.0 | 53.7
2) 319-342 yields -1.5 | 53.7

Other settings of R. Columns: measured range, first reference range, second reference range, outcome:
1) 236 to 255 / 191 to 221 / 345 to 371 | -0.24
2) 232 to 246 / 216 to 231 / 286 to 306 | -0.21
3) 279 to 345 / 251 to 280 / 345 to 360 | -0.10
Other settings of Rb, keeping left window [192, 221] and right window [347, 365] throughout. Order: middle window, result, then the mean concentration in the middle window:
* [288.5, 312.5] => -4.14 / 53.4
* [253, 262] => 0.84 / 34.9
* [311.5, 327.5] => -1.56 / 53.3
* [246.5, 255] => -1.02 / 41.9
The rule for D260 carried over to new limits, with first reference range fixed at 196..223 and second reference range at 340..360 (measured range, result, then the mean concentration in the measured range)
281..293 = -2.4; 51.7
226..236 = -4.7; 48.9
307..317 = -1.3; 53.7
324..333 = -0.7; 54.2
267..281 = -2.9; 49.1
